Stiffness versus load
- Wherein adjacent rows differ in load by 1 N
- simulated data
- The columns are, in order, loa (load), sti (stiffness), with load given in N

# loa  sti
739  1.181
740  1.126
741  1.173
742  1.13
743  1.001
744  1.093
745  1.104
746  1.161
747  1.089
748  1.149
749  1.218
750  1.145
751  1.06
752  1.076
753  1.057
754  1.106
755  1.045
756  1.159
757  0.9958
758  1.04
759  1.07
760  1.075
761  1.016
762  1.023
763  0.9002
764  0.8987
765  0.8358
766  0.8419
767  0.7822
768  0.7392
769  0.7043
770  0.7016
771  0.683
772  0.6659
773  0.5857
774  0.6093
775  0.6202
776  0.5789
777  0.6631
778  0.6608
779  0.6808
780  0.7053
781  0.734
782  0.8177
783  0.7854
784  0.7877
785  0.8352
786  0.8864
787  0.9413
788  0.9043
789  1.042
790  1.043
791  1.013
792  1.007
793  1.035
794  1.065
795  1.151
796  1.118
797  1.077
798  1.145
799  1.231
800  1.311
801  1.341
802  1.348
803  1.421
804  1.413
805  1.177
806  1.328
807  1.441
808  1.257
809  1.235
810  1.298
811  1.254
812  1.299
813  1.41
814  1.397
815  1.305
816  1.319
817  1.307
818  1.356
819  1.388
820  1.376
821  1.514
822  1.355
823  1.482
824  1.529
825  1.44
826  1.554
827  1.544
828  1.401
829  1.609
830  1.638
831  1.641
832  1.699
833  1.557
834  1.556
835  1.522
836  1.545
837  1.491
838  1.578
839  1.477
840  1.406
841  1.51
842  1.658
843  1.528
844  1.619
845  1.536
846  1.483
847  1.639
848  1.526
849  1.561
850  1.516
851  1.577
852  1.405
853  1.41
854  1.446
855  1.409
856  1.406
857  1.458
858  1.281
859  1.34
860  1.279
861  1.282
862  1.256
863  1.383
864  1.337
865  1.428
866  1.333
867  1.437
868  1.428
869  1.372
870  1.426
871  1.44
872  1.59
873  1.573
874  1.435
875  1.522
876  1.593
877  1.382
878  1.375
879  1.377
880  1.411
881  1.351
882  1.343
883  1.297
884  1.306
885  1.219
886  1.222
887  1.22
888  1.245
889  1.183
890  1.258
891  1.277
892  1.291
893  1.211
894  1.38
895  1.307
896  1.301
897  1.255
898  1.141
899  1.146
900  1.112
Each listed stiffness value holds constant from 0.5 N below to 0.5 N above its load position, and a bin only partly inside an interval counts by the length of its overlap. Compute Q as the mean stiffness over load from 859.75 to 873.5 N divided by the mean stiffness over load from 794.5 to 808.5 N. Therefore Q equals 1.1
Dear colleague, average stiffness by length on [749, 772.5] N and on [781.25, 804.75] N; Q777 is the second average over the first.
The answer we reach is 1.13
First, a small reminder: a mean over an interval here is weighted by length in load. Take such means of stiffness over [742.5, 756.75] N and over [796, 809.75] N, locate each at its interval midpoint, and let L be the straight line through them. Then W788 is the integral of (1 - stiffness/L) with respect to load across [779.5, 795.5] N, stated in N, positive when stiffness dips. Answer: 4.0 N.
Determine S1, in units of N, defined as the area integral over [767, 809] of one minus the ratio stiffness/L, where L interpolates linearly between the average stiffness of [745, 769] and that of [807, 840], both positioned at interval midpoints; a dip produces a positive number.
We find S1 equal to 9.3 N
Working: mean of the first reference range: 1.02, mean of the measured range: 0.959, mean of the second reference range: 1.45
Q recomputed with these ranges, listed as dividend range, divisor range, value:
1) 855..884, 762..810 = 1.46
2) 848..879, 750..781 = 1.66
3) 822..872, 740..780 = 1.59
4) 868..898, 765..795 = 1.68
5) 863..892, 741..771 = 1.36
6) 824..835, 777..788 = 1.99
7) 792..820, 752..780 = 1.51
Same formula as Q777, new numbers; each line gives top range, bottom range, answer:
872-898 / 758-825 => 1.26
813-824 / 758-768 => 1.49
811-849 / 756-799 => 1.70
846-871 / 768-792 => 1.83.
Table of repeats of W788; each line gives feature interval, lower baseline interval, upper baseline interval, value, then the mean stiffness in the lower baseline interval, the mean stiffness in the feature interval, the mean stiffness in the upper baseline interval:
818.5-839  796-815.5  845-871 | -2.6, 1.29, 1.52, 1.42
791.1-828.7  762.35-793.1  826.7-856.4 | -4.8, 0.794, 1.31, 1.53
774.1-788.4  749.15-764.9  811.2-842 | 5.3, 1.04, 0.752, 1.47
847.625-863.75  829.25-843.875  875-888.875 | 0.7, 1.56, 1.41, 1.34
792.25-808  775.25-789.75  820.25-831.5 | -2.2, 0.789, 1.24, 1.52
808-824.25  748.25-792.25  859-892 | -4.0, 0.881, 1.36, 1.36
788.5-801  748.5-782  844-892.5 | -1.1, 0.868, 1.11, 1.4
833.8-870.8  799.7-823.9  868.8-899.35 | -3.1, 1.35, 1.45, 1.34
